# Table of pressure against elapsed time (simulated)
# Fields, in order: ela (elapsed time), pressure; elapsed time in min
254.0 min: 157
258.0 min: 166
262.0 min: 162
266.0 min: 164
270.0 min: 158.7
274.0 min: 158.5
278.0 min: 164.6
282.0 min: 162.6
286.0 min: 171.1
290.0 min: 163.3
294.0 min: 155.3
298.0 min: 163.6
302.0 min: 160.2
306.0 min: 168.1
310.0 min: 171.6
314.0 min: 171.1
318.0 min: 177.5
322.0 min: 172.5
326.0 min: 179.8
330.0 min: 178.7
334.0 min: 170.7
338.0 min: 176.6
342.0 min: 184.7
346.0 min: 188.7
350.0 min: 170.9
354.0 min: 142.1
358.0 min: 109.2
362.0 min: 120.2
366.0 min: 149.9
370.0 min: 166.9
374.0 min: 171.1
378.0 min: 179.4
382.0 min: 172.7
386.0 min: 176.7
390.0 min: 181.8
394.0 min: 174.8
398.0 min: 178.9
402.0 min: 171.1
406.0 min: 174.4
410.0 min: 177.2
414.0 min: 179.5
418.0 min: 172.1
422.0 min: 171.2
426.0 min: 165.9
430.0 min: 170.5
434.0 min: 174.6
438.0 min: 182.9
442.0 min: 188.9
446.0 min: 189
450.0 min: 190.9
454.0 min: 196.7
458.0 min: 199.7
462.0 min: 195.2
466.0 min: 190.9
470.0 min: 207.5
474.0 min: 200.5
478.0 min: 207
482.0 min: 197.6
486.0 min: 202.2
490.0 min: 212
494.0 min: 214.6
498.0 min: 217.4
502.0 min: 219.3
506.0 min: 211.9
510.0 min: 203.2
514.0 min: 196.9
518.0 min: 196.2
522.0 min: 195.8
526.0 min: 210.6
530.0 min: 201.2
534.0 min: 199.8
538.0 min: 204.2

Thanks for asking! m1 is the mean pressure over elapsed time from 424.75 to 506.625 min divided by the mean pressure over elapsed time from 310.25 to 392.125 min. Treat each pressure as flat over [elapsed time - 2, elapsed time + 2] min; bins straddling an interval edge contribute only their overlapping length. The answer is 1.2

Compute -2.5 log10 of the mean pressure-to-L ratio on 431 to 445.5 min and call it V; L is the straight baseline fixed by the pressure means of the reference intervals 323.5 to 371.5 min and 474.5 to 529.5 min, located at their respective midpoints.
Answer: 0.03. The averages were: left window 162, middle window 182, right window 206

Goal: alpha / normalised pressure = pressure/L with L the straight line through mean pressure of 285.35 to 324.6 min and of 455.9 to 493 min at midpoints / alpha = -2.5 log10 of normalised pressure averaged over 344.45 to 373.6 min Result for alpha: 0.19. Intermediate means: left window 167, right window 202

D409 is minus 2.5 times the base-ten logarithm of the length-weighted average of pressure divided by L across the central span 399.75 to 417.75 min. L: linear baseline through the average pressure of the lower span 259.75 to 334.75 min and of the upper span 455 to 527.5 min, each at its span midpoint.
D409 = 0.08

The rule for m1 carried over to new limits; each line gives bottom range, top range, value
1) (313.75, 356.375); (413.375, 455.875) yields 1.04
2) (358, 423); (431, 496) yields 1.17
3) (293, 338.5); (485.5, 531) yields 1.21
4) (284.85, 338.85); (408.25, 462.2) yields 1.07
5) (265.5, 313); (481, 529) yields 1.26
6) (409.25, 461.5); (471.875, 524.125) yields 1.13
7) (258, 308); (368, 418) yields 1.08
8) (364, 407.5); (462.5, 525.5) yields 1.19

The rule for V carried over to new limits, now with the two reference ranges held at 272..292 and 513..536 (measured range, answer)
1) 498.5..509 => -0.09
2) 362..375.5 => 0.14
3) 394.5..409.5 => 0.04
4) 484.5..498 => -0.08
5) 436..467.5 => -0.01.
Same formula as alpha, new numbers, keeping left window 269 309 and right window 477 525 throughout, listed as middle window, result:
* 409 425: 0.09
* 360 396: 0.10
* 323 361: 0.05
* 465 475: 0.00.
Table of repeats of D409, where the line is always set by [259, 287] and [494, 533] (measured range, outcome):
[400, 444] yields 0.09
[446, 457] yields 0.01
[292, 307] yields 0.04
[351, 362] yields 0.35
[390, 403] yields 0.05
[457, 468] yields 0.01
